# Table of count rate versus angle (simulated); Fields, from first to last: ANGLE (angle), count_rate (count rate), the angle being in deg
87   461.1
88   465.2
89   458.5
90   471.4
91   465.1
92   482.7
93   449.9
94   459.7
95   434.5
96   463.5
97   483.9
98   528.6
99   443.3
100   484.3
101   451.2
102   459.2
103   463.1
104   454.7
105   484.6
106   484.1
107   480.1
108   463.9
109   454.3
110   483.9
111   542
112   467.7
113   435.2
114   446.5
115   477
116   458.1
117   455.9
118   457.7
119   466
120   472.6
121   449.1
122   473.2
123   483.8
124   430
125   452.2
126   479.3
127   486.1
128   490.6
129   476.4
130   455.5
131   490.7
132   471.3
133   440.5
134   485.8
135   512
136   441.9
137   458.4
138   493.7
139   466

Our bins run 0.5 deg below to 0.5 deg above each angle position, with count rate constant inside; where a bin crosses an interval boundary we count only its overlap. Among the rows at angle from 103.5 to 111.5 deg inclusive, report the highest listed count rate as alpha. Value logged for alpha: 542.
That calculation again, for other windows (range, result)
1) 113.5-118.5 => 477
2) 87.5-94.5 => 482.7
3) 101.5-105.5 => 484.6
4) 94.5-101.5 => 528.6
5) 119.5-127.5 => 486.1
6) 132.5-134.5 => 485.8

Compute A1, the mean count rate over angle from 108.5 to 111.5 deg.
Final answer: 493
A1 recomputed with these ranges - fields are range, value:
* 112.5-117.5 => 455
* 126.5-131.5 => 480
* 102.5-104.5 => 459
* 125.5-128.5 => 485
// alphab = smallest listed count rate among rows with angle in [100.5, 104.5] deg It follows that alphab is 451.2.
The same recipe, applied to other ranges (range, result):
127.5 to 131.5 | 455.5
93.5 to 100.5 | 434.5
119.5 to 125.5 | 430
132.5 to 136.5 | 440.5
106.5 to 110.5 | 454.3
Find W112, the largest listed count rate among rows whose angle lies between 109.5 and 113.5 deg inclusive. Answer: 542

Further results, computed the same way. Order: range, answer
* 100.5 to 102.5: 459.2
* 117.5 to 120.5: 472.6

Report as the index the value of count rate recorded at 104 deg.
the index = 454.7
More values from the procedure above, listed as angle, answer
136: 441.9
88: 465.2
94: 459.7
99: 443.3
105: 484.6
